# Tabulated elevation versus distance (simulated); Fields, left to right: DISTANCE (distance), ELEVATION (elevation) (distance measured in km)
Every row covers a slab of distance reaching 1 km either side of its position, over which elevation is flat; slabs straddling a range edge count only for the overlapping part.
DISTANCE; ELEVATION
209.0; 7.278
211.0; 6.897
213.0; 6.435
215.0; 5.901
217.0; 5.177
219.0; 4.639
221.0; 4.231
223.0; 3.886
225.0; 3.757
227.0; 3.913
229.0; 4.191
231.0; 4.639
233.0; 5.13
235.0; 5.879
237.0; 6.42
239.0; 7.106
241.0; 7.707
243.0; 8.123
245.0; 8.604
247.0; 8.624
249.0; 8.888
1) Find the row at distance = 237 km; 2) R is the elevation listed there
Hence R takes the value 6.42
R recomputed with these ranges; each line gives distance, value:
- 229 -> 4.191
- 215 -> 5.901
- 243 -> 8.123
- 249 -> 8.888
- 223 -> 3.886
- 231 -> 4.639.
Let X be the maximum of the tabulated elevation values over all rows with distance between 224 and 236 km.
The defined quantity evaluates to 5.879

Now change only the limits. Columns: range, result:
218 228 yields 4.639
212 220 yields 6.435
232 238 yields 6.42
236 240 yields 7.106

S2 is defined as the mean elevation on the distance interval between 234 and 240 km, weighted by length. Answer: 6.47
